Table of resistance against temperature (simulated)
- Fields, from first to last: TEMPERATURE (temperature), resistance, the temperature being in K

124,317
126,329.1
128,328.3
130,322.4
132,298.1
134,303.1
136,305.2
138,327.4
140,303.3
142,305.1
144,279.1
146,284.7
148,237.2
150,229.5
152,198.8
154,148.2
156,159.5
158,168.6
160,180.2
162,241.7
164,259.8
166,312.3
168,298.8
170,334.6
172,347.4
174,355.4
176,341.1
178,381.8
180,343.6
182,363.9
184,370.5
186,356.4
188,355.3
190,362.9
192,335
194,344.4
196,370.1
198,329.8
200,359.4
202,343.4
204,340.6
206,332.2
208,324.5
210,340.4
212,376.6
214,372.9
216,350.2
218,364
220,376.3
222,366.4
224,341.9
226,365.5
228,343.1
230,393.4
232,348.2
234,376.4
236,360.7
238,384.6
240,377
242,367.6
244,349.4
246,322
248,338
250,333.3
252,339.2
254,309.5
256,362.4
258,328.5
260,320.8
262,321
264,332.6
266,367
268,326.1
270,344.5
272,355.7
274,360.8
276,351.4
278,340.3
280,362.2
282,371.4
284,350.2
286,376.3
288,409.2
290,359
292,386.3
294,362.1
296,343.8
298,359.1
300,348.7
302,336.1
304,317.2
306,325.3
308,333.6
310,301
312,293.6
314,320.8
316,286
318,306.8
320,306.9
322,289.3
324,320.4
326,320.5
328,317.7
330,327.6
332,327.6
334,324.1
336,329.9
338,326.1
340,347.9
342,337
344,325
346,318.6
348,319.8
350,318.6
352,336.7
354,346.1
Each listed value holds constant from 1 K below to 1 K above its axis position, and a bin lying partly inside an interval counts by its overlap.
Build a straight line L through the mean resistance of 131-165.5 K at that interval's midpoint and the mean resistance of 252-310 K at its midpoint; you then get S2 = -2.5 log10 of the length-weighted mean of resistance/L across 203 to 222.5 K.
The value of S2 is -0.19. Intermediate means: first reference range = 250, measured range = 354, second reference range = 348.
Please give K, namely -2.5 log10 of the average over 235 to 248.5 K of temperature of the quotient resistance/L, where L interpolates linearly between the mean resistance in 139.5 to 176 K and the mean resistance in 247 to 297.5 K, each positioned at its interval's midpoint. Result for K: -0.101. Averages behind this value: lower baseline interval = 260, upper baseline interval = 350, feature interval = 358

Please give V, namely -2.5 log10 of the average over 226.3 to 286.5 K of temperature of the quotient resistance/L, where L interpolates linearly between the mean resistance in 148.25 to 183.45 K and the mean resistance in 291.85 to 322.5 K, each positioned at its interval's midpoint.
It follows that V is -0.14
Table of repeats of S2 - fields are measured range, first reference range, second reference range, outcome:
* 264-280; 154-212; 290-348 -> -0.082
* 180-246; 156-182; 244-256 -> -0.135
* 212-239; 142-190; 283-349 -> -0.197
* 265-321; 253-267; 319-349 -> -0.044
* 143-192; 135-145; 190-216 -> 0.127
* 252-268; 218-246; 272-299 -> 0.092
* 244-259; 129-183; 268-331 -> -0.049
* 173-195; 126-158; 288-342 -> -0.250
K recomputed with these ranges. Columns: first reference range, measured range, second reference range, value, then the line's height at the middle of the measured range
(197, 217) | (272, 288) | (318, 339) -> -0.10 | 330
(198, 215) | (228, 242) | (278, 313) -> -0.07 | 348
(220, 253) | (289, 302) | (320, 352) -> -0.07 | 337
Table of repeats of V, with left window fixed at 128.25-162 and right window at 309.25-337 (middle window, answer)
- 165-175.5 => -0.25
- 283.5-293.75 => -0.24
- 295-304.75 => -0.12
